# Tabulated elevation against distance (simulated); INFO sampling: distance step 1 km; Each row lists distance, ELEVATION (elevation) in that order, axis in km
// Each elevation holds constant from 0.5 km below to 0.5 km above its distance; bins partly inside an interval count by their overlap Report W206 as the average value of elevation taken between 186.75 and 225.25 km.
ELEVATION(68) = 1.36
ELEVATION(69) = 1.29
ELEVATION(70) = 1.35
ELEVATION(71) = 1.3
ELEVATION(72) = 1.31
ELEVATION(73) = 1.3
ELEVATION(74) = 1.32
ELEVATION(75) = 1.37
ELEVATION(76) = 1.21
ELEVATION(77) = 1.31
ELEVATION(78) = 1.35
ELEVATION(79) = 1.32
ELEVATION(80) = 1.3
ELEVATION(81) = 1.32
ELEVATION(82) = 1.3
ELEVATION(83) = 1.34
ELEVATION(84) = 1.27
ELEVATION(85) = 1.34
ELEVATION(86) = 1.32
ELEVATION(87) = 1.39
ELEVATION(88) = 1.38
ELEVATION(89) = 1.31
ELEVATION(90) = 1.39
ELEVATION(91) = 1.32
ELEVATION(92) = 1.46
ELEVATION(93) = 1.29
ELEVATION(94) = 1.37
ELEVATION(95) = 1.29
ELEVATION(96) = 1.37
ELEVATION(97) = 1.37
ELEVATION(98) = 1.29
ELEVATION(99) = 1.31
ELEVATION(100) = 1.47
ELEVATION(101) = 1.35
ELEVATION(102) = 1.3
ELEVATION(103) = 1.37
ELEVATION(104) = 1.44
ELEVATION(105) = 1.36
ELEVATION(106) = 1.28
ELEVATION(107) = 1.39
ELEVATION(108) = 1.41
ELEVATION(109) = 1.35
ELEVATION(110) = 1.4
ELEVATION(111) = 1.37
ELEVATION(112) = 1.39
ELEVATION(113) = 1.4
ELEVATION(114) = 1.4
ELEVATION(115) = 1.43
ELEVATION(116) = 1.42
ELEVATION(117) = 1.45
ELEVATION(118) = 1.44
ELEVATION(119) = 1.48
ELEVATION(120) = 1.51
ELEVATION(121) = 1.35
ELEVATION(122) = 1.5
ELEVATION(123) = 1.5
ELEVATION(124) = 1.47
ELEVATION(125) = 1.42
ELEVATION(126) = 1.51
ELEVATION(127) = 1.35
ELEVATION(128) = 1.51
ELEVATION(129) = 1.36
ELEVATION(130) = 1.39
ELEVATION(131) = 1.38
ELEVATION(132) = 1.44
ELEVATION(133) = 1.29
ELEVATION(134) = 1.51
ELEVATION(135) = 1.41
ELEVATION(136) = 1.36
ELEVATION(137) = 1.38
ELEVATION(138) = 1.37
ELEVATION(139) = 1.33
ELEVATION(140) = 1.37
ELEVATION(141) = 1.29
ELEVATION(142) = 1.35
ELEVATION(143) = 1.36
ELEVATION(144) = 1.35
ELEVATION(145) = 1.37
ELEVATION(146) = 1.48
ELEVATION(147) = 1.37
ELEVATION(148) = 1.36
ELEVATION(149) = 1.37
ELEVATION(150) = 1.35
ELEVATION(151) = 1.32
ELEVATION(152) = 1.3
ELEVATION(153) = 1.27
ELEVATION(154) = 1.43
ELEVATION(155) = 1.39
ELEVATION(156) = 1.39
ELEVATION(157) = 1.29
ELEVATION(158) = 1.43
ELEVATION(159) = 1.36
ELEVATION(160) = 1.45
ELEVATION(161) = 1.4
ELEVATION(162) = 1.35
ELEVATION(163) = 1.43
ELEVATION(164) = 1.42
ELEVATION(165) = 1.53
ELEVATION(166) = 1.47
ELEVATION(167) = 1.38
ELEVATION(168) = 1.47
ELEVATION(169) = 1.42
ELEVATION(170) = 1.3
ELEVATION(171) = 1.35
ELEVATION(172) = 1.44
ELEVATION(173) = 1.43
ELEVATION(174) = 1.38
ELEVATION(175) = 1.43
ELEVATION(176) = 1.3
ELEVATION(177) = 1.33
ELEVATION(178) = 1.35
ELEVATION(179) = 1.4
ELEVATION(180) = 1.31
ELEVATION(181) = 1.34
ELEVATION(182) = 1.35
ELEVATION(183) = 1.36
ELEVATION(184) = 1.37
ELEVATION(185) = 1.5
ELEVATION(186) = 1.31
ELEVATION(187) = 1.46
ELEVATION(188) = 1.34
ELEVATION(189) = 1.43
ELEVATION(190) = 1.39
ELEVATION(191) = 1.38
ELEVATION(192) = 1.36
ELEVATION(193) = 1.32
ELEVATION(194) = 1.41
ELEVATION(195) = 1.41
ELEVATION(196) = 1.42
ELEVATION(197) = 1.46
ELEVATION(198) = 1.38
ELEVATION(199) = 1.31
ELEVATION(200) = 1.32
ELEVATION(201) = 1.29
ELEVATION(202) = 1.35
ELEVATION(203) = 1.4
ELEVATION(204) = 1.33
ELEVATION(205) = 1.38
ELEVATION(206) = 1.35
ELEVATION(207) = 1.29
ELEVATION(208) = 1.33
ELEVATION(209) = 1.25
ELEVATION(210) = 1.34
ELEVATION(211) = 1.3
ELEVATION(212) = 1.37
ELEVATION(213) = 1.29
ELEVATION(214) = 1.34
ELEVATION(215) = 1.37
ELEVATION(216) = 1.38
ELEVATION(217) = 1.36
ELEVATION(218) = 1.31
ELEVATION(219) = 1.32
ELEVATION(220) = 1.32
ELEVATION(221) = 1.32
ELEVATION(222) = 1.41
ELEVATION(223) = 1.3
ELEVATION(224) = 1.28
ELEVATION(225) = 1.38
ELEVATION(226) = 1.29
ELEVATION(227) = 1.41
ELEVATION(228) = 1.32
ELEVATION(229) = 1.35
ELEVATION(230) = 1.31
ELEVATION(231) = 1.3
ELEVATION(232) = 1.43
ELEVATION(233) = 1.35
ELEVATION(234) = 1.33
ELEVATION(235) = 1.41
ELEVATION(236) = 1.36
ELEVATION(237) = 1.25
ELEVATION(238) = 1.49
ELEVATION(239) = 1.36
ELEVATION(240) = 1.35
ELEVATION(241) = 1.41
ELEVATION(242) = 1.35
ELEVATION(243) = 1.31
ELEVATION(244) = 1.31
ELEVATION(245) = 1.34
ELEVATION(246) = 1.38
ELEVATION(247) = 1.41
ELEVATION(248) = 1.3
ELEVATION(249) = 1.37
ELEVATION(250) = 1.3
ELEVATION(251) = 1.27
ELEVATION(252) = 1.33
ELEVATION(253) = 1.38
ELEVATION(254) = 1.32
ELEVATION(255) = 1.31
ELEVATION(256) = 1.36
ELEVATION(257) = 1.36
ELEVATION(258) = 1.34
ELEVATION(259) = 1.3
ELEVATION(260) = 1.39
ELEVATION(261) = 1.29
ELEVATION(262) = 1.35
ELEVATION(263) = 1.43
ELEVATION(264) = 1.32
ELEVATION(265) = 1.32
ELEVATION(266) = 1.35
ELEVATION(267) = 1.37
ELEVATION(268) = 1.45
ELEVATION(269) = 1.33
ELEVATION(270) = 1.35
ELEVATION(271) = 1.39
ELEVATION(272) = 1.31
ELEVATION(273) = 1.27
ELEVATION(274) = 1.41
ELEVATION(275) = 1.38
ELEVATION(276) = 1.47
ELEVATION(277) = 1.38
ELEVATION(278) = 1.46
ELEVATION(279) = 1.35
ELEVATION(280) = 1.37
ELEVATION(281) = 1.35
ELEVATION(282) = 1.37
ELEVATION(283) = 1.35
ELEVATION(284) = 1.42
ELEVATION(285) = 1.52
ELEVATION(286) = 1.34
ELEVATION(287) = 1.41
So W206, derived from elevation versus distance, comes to 1.35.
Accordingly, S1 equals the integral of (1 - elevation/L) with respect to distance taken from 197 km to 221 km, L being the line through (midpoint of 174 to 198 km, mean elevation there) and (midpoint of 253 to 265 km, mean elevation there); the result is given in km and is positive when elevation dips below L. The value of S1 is 0.6 km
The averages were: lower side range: 1.38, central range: 1.34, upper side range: 1.34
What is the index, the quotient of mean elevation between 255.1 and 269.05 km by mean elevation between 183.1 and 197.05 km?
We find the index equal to 1.0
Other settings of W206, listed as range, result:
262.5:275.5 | 1.36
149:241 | 1.36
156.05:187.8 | 1.39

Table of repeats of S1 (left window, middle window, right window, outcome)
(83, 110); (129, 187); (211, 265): -1.3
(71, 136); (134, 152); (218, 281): 0.0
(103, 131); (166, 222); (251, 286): 1.1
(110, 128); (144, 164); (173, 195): 0.4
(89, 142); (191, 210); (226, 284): 0.2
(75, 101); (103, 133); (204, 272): -1.7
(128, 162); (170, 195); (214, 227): -0.4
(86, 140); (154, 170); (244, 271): -0.4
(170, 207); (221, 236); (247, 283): 0.2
